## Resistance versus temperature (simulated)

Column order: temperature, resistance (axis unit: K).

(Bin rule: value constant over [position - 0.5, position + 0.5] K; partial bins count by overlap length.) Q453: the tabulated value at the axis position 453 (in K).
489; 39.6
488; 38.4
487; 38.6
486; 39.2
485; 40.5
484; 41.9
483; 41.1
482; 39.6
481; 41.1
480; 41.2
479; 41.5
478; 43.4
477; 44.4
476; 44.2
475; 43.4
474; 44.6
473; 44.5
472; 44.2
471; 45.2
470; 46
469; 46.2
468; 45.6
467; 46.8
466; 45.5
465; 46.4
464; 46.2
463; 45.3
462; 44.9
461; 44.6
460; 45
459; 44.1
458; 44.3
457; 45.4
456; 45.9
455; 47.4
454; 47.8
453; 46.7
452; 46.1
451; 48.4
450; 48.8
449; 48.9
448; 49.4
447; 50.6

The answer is 46.7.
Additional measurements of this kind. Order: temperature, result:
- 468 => 45.6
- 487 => 38.6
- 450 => 48.8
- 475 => 43.4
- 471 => 45.2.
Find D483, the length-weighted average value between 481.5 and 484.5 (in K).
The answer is 40.9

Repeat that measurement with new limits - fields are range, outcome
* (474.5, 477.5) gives 44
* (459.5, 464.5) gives 45.2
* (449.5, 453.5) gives 47.5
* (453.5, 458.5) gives 46.2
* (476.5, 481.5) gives 42.3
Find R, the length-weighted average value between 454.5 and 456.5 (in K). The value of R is 46.6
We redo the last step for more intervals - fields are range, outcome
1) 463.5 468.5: 46.1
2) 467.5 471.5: 45.8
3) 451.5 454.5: 46.9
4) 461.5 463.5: 45.1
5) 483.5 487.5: 40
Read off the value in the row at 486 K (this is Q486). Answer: 39.2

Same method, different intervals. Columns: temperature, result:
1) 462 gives 44.9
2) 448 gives 49.4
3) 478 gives 43.4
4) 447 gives 50.6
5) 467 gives 46.8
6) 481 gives 41.1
